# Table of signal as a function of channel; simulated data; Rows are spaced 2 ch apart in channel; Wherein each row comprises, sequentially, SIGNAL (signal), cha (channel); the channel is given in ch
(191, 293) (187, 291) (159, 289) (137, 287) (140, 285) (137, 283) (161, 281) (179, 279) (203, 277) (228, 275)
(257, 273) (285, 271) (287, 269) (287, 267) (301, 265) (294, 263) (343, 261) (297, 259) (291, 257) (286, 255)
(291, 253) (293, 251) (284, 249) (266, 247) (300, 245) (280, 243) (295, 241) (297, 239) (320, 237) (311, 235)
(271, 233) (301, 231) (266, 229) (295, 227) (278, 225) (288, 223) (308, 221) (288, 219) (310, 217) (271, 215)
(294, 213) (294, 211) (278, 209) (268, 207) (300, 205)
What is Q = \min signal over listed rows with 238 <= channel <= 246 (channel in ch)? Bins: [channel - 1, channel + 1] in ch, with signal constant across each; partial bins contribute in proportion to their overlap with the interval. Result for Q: 280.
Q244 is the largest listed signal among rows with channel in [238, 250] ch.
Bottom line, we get 300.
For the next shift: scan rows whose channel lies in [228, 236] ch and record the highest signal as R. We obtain 311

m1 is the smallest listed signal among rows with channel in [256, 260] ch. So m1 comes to 291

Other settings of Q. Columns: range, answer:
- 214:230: 266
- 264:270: 287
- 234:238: 311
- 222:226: 278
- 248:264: 284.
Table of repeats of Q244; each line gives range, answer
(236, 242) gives 320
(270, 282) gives 285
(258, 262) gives 343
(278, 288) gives 179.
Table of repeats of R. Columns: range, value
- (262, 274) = 301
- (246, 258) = 293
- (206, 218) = 310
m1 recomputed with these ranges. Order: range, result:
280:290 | 137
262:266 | 294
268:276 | 228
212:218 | 271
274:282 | 161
